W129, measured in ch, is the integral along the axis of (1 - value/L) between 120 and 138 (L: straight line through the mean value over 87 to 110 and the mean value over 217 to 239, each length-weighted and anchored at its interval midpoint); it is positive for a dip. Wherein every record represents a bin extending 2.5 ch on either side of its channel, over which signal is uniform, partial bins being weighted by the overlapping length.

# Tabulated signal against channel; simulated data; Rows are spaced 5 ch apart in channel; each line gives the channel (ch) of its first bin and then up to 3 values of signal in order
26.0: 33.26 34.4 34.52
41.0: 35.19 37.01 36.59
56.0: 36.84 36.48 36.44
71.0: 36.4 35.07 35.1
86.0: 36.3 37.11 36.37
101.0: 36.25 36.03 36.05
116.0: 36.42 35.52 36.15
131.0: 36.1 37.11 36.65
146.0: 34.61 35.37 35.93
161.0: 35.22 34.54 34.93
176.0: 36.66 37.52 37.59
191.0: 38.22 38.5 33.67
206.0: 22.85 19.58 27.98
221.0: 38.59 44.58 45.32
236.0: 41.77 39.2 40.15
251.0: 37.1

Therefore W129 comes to 0.65 ch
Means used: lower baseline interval 36.4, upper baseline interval 41.5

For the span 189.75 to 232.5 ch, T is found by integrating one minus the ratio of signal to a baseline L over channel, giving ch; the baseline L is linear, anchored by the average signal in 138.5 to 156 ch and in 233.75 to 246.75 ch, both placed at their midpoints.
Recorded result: 5.4 ch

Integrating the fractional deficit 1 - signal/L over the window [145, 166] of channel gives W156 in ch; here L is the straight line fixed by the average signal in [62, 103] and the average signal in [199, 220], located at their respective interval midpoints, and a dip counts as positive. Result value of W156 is -3.09 ch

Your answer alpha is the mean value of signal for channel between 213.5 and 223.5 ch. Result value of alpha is 33.3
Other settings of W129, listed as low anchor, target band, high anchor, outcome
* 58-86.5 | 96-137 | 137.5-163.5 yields -0.48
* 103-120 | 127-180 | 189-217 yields -3.89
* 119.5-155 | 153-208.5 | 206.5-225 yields -4.73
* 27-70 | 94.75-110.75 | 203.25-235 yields -0.48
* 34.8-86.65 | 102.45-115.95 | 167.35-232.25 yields -0.19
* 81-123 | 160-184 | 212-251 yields 1.10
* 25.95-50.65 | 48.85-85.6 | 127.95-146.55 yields -0.66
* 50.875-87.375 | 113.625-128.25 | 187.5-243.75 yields -0.05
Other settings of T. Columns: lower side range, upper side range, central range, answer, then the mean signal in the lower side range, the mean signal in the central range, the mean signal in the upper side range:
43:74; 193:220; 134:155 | -2.3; 36.6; 35.9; 29.3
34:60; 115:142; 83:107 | -0.1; 36.1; 36.4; 36.3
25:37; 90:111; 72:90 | 0.0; 34.1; 35.7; 36.3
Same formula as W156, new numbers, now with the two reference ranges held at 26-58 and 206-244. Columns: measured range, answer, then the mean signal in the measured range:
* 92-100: -0.2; 36.5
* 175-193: -0.9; 37.5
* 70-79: 0.0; 35.6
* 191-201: -0.4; 37.2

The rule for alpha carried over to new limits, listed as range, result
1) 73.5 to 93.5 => 35.9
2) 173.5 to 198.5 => 37.7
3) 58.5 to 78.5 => 36.1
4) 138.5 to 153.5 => 35.5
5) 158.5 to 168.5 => 34.9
